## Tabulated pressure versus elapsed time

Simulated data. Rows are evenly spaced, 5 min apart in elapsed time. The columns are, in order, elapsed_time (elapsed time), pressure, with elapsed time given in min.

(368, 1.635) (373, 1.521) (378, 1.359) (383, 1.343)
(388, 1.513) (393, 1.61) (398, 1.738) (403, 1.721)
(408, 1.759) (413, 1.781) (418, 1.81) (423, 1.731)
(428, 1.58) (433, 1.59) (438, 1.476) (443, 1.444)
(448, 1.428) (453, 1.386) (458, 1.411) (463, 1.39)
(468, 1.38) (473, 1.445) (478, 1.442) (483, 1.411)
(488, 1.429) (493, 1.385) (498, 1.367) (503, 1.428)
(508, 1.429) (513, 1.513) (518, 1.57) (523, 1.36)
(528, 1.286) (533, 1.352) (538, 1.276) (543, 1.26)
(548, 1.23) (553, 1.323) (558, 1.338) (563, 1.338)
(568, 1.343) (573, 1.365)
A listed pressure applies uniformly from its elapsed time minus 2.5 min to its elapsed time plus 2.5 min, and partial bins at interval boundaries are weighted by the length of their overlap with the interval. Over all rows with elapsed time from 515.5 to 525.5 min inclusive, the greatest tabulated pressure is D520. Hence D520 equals 1.57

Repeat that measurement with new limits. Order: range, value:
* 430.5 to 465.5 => 1.59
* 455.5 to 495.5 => 1.445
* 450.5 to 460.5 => 1.411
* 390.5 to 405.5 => 1.738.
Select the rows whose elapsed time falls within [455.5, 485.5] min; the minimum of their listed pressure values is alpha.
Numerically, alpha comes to 1.38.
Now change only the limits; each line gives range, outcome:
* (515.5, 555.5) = 1.23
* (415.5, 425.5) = 1.731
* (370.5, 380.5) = 1.359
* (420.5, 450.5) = 1.428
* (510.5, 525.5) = 1.36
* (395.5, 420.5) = 1.721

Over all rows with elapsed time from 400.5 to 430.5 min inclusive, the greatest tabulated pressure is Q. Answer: 1.81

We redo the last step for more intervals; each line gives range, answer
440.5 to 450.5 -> 1.444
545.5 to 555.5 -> 1.323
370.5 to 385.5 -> 1.521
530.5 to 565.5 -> 1.352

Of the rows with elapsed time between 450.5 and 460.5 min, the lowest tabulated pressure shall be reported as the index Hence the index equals 1.386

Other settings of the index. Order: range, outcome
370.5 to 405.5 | 1.343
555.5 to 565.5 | 1.338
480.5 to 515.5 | 1.367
